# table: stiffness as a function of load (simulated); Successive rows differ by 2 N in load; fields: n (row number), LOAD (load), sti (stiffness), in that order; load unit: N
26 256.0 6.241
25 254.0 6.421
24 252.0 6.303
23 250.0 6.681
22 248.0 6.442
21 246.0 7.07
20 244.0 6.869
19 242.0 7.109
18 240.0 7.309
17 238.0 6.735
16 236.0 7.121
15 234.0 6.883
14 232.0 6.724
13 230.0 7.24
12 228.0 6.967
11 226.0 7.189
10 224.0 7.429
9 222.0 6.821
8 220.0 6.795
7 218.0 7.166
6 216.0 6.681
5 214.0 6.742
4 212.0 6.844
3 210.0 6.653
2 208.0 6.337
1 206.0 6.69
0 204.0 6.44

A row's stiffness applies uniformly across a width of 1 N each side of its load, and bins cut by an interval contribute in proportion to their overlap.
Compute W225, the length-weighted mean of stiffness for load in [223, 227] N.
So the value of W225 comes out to 7.31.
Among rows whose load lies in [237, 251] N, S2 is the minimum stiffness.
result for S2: 6.442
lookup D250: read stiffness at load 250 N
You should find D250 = 6.681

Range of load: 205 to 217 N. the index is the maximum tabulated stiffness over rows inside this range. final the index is 6.844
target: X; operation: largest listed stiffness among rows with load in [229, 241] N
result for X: 7.309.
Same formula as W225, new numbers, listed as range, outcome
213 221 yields 6.85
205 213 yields 6.63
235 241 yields 7.06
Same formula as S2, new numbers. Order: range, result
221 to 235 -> 6.724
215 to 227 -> 6.681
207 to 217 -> 6.337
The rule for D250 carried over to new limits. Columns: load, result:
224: 7.429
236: 7.121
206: 6.69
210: 6.653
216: 6.681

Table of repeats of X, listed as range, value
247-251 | 6.681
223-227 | 7.429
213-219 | 7.166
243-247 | 7.07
